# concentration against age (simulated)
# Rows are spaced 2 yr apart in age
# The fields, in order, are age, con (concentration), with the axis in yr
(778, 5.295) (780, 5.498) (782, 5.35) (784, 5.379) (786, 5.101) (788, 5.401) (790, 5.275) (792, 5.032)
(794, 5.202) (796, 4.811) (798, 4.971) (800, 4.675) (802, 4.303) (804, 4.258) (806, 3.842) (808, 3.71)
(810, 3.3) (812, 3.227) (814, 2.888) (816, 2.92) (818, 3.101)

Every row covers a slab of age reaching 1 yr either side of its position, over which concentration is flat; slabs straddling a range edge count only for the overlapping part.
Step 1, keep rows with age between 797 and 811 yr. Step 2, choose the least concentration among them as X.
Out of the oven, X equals 3.3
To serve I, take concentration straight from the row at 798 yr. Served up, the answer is 4.971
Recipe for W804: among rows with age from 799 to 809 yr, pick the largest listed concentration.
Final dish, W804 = 4.675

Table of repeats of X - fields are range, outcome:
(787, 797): 4.811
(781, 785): 5.35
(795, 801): 4.675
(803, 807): 3.842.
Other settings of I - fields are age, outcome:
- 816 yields 2.92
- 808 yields 3.71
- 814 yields 2.888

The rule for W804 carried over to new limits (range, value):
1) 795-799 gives 4.971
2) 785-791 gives 5.401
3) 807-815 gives 3.71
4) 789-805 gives 5.275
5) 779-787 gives 5.498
